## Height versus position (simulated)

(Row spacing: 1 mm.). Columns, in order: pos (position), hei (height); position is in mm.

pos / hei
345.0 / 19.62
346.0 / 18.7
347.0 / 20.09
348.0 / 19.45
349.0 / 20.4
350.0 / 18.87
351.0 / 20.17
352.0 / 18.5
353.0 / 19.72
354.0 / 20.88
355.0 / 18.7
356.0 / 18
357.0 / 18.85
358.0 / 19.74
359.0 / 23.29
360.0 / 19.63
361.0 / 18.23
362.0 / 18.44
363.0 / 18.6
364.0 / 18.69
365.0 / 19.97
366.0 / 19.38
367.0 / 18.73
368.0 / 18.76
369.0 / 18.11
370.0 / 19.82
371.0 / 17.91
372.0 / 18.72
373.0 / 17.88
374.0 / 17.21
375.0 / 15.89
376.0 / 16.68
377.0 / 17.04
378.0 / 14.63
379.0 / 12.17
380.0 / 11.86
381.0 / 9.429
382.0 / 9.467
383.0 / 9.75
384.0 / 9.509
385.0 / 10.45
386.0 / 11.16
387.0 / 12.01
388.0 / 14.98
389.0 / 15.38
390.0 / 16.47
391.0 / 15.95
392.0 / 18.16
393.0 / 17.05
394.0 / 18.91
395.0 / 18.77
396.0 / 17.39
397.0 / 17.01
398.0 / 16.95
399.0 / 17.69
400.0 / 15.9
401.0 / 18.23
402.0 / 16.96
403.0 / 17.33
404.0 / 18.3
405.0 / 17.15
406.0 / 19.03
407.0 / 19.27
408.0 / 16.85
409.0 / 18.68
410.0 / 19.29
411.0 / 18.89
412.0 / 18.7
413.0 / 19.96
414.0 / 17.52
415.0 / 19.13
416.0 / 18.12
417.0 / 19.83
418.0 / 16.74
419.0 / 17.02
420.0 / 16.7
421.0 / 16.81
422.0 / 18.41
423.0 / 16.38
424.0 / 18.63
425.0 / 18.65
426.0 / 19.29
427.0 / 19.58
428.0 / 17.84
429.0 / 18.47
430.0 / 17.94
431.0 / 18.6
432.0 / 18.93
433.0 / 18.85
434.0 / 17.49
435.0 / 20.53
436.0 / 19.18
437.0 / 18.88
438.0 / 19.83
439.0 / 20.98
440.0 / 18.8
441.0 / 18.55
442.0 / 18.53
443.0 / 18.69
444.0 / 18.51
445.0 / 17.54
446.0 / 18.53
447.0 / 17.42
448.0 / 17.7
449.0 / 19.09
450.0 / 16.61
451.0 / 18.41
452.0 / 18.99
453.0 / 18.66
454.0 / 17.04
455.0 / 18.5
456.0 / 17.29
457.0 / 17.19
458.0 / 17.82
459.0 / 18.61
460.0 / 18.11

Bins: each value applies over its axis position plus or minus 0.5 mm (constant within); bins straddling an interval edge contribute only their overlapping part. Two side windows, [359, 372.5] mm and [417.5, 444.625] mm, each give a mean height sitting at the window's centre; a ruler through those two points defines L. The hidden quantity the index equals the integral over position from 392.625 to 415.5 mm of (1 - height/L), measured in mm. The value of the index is 0.79 mm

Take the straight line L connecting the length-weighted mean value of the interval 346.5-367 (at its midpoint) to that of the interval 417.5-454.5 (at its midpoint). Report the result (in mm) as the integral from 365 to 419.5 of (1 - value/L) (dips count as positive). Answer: 6.8 mm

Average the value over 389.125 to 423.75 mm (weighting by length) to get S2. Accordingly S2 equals 17.8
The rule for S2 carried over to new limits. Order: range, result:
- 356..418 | 17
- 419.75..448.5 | 18.5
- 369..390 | 14.2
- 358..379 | 18.3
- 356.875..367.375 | 19.4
